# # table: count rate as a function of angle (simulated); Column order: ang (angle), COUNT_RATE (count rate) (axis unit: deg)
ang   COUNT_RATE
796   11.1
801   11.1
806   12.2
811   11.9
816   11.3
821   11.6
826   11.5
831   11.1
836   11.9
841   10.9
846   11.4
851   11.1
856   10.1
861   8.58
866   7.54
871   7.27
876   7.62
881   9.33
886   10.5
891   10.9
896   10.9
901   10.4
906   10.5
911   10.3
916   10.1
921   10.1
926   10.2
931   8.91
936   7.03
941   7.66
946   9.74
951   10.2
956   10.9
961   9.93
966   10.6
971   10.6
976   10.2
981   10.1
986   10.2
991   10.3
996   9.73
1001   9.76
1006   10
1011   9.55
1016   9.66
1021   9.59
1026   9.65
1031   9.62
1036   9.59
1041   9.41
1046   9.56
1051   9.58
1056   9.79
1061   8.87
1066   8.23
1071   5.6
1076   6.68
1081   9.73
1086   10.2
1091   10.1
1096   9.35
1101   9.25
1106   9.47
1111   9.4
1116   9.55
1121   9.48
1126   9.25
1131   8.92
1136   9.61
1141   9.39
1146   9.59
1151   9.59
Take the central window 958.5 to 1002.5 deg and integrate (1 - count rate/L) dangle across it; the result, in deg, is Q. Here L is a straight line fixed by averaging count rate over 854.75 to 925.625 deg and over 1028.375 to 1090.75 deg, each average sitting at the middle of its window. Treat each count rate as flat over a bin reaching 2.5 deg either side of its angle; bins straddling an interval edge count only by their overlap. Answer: -4.4 deg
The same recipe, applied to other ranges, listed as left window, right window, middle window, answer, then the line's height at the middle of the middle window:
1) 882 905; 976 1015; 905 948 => 4.3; 10.4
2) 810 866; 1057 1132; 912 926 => 0.2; 10.3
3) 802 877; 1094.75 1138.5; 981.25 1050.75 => 0.1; 9.77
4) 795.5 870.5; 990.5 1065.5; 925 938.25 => 2.1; 10.2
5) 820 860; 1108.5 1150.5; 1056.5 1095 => 4.5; 9.72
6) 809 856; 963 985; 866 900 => 5.1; 11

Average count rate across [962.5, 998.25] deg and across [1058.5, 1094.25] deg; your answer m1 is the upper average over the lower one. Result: 0.83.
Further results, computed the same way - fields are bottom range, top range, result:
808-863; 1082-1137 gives 0.86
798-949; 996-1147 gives 0.92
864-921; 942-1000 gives 1.06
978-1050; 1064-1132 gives 0.92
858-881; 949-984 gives 1.30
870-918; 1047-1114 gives 0.91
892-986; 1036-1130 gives 0.92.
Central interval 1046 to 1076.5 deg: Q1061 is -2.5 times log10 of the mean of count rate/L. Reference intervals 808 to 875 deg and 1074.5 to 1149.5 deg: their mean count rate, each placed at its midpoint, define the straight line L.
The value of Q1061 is 0.15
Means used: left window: 10.4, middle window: 8.34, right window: 9.37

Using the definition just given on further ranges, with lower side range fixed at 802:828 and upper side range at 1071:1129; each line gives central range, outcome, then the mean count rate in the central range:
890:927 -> 0.04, 10.4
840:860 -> 0.07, 10.7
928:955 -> 0.19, 8.86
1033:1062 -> 0.01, 9.5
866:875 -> 0.45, 7.4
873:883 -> 0.31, 8.37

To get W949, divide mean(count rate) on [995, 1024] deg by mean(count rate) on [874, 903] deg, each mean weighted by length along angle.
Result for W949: 1.0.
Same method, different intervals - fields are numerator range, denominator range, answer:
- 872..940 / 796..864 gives 0.87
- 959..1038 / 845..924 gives 1.02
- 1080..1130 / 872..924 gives 0.96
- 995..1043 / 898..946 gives 1.02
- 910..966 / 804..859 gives 0.85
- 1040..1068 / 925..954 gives 1.04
